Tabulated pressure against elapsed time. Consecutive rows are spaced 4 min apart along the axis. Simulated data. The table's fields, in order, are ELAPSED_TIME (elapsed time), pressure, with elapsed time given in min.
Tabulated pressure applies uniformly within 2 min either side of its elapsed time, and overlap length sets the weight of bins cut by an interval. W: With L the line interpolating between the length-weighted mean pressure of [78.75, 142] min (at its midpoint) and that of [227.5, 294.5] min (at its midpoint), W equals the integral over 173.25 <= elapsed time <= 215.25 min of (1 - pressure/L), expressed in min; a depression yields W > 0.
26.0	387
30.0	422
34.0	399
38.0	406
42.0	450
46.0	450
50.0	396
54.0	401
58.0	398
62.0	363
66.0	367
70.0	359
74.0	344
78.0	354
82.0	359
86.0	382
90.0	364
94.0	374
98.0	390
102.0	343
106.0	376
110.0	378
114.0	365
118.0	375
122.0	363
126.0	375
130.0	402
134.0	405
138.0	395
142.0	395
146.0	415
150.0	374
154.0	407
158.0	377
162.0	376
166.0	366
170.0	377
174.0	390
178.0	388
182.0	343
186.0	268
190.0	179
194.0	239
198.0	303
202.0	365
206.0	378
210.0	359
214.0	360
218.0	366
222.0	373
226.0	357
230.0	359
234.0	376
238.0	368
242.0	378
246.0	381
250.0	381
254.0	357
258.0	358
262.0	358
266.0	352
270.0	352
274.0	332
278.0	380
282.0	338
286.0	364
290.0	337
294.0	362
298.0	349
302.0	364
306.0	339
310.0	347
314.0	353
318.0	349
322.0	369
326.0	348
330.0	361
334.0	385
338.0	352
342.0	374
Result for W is 5.20 min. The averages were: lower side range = 377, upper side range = 361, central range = 322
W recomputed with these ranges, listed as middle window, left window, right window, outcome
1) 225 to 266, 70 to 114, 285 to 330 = -1.16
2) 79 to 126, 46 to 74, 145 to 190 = 0.59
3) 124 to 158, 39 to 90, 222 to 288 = -1.73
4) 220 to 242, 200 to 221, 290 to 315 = -0.30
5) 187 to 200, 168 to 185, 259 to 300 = 4.38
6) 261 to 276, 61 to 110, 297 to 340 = 0.43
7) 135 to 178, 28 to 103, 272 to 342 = -1.53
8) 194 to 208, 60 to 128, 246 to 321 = 1.05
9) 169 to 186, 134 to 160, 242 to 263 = 1.11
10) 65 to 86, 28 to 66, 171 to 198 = 1.48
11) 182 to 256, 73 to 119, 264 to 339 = 3.69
